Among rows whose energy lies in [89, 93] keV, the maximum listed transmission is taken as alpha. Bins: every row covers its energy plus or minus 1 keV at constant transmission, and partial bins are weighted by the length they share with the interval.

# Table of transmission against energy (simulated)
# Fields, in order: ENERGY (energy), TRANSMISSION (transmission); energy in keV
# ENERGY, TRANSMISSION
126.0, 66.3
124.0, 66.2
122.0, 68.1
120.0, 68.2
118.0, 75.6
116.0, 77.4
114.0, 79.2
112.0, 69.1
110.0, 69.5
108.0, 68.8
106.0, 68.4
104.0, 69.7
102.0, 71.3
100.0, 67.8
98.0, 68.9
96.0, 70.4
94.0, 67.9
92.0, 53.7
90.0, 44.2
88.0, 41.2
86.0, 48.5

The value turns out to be 53.7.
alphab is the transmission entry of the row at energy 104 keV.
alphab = 69.7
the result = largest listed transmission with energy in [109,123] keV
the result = 79.2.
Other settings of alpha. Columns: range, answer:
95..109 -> 71.3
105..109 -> 68.8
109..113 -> 69.5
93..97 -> 70.4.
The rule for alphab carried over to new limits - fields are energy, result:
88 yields 41.2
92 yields 53.7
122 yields 68.1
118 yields 75.6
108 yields 68.8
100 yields 67.8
